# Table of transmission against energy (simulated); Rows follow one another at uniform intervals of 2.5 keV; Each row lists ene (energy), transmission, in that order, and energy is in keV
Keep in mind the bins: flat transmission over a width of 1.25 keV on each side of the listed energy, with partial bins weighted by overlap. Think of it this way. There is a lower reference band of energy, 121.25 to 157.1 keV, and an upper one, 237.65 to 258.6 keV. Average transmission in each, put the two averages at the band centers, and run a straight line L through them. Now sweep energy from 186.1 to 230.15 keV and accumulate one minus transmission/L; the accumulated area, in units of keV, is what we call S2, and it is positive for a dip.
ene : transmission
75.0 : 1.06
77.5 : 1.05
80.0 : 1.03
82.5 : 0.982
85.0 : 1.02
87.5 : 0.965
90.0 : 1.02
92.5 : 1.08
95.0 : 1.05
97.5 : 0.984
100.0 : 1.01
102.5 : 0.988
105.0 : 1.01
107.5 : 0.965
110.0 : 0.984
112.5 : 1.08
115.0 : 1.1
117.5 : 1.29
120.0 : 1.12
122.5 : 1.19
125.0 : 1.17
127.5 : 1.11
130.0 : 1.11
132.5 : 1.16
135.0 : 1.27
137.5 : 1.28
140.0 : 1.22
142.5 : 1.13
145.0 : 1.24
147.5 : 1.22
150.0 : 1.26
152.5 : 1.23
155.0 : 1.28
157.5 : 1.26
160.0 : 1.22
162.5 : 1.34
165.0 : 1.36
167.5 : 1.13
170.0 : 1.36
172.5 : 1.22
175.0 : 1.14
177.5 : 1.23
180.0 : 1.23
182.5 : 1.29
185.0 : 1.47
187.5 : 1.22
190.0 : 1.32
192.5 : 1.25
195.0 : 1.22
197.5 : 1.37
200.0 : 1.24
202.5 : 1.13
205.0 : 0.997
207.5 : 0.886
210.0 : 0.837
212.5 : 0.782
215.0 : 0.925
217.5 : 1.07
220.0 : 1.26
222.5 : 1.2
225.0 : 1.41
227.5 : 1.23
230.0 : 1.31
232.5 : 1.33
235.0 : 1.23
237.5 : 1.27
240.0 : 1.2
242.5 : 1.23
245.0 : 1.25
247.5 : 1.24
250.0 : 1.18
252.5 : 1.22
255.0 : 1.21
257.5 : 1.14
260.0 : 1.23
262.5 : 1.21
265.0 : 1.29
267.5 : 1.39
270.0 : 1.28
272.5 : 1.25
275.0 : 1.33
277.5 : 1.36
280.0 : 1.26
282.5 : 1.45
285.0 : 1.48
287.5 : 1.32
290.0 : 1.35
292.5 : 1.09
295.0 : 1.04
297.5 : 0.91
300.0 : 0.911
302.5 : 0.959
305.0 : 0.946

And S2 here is 2.4 keV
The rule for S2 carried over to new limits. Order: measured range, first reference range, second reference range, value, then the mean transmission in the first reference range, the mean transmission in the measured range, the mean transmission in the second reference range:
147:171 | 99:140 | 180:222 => -2.9 keV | 1.12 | 1.27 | 1.15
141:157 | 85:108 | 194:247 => -2.3 keV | 1.01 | 1.23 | 1.16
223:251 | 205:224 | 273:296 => -4.3 keV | 1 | 1.26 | 1.3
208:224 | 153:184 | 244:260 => 2.8 keV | 1.26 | 1.01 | 1.21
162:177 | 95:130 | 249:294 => -1.4 keV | 1.08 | 1.25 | 1.28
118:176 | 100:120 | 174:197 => -2.9 keV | 1.06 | 1.22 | 1.27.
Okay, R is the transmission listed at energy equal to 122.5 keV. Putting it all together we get 1.19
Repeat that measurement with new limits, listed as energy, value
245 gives 1.25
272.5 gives 1.25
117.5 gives 1.29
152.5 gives 1.23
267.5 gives 1.39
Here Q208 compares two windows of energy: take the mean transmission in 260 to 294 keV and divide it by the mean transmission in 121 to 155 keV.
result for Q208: 1.1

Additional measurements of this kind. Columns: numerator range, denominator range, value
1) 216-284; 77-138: 1.17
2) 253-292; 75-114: 1.28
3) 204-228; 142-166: 0.84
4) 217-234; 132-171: 1.01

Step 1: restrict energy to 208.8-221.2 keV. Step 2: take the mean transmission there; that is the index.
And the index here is 0.974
